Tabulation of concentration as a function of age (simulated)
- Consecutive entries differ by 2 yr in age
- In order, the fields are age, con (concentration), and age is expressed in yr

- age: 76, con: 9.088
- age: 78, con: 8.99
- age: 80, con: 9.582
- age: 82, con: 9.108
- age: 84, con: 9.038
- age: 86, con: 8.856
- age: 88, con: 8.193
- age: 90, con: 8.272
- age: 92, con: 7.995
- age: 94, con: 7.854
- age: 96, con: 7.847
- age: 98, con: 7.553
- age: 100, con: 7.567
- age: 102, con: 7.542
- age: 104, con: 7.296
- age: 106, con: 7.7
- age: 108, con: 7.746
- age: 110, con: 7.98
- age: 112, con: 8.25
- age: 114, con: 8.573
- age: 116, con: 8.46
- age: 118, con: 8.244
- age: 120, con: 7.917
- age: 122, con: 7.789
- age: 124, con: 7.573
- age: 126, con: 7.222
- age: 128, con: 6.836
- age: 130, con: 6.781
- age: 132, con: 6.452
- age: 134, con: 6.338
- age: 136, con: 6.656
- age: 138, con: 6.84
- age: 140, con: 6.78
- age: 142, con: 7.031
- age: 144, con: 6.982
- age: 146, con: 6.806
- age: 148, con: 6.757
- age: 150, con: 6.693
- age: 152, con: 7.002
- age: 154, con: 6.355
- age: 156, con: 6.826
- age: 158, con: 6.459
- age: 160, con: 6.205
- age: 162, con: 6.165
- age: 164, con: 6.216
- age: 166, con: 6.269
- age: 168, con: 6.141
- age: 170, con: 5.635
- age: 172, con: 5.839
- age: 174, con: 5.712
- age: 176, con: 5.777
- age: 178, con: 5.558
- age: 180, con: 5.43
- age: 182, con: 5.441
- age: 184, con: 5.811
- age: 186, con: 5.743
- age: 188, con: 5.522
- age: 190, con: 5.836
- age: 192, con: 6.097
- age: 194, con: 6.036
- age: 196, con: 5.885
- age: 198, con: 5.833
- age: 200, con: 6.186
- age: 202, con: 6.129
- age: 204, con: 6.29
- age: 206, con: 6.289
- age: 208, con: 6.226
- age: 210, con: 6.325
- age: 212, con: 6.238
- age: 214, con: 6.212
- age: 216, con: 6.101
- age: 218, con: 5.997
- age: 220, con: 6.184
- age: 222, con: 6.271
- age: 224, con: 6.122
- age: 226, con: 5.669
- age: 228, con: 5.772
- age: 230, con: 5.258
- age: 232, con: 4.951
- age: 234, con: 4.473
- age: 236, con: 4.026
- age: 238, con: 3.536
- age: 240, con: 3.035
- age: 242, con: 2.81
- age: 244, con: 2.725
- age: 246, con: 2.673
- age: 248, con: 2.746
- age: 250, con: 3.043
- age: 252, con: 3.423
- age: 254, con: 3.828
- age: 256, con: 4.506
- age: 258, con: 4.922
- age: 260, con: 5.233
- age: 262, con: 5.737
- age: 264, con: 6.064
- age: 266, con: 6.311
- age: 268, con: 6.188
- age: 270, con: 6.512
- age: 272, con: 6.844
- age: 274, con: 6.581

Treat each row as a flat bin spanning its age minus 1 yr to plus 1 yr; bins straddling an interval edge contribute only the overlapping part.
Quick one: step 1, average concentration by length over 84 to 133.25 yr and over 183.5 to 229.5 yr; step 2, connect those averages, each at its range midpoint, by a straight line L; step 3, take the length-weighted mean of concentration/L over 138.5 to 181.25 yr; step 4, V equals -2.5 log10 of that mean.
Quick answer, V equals 0.09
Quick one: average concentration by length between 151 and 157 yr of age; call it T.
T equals 6.73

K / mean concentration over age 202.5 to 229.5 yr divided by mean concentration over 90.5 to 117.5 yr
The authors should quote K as 0.8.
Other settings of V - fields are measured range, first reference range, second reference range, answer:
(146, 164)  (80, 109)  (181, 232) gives 0.06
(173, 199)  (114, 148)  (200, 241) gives 0.08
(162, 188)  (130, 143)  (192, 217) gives 0.10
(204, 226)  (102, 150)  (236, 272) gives -0.17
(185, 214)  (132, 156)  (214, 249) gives -0.12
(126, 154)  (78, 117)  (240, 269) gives 0.06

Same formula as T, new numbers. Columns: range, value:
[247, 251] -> 2.89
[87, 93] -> 8.15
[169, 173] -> 5.74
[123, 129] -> 7.21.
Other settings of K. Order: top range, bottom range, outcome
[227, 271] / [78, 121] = 0.54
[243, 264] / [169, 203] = 0.69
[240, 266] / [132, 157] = 0.60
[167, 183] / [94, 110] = 0.74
